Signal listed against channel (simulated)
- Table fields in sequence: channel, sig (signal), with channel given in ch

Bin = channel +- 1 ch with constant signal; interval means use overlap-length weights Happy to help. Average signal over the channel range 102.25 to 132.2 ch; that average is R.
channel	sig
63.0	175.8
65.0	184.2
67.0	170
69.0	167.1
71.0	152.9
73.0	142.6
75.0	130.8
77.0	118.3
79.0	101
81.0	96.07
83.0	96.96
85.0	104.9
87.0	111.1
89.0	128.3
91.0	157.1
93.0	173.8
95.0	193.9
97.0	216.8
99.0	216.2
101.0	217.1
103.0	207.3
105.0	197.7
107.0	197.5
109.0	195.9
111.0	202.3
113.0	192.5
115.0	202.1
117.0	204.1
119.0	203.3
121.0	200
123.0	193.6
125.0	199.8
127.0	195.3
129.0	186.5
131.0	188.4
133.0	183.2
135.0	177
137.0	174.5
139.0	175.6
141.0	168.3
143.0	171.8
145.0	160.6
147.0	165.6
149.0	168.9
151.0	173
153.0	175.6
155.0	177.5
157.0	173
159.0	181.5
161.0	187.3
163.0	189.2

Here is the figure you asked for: 198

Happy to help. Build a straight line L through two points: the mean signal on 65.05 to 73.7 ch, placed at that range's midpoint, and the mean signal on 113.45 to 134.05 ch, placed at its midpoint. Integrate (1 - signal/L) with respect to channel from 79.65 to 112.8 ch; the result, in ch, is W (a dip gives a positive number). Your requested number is 1.9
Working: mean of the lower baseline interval 162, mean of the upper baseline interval 196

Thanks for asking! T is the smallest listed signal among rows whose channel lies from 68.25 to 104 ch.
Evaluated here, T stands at 96.07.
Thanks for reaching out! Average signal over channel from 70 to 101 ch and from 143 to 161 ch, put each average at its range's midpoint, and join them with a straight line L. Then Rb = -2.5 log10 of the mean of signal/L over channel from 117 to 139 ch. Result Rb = -0.17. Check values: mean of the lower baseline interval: 145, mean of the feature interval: 190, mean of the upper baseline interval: 173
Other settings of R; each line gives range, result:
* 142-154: 169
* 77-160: 175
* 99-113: 203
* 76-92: 114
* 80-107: 164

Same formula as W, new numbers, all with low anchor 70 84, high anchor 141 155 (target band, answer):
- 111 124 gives -4.50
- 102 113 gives -4.53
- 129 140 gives -1.39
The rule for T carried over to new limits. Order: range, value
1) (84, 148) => 104.9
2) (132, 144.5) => 168.3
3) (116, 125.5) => 193.6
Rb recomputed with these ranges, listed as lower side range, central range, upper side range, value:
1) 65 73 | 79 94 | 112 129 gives 0.39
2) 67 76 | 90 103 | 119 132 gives -0.15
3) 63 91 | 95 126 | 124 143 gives -0.24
